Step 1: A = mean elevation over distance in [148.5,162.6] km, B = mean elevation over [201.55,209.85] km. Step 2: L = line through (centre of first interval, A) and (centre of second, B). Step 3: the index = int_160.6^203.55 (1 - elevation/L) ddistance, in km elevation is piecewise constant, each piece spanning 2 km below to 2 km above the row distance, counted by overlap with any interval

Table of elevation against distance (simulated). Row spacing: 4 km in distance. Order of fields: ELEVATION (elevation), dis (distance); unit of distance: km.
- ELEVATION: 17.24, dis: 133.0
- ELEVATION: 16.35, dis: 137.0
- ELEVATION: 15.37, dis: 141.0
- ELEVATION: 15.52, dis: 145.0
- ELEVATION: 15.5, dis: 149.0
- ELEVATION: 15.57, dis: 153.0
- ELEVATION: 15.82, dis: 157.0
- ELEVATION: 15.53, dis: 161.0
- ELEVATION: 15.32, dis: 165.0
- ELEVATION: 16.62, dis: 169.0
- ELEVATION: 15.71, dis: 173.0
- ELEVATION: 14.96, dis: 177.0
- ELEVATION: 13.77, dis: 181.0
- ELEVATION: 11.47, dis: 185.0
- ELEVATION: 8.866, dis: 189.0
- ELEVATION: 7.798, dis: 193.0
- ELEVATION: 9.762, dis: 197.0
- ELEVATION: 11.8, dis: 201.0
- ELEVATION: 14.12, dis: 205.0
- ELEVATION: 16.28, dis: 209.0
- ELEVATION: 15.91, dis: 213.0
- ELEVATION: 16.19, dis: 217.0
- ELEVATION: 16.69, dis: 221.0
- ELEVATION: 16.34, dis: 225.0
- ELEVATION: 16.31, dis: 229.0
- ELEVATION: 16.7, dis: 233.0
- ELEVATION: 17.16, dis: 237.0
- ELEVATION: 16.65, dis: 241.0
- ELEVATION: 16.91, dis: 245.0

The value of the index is 6.5 km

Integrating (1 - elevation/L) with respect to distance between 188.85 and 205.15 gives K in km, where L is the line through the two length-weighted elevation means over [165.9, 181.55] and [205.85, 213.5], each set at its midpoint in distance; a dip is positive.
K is 5.7 km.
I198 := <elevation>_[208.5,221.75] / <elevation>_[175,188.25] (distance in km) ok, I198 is 1.25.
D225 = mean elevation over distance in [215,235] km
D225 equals 16.4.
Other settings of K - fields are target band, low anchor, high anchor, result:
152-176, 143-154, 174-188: -2.2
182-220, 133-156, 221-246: 8.7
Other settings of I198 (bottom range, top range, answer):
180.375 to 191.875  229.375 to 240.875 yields 1.55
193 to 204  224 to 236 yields 1.57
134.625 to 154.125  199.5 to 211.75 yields 0.91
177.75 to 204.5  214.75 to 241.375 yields 1.51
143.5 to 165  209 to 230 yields 1.05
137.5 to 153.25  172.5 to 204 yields 0.75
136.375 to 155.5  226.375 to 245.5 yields 1.07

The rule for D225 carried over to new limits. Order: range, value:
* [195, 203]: 10.8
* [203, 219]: 15.6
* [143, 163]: 15.6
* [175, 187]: 13.4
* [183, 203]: 9.94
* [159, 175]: 15.8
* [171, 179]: 15.3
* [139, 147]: 15.4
